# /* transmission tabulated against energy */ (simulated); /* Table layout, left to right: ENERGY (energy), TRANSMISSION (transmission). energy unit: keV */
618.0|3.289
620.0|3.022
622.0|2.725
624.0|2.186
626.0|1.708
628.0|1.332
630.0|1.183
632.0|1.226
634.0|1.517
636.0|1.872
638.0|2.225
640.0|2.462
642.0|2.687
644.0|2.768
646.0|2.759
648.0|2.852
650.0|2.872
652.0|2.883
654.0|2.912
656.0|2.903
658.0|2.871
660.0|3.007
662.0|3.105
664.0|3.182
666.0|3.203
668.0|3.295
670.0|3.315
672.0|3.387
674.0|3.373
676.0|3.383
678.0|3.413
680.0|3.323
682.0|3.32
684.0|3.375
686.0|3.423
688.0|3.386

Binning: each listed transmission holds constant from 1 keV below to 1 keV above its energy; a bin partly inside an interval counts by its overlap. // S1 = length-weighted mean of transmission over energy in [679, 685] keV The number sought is 3.34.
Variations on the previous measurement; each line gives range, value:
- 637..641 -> 2.34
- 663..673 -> 3.28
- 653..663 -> 2.96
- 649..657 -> 2.89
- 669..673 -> 3.35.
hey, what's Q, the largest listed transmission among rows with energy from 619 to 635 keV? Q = 3.022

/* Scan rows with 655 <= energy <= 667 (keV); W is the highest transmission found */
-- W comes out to 3.203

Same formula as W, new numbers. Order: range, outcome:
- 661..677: 3.387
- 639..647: 2.768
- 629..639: 2.225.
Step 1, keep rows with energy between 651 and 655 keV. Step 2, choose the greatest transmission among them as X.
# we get 2.912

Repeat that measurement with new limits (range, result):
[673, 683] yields 3.413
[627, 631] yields 1.332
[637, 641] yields 2.462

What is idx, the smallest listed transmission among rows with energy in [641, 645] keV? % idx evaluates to 2.687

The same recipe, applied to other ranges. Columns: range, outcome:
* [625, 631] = 1.183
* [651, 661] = 2.871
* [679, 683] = 3.32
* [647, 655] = 2.852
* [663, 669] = 3.182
